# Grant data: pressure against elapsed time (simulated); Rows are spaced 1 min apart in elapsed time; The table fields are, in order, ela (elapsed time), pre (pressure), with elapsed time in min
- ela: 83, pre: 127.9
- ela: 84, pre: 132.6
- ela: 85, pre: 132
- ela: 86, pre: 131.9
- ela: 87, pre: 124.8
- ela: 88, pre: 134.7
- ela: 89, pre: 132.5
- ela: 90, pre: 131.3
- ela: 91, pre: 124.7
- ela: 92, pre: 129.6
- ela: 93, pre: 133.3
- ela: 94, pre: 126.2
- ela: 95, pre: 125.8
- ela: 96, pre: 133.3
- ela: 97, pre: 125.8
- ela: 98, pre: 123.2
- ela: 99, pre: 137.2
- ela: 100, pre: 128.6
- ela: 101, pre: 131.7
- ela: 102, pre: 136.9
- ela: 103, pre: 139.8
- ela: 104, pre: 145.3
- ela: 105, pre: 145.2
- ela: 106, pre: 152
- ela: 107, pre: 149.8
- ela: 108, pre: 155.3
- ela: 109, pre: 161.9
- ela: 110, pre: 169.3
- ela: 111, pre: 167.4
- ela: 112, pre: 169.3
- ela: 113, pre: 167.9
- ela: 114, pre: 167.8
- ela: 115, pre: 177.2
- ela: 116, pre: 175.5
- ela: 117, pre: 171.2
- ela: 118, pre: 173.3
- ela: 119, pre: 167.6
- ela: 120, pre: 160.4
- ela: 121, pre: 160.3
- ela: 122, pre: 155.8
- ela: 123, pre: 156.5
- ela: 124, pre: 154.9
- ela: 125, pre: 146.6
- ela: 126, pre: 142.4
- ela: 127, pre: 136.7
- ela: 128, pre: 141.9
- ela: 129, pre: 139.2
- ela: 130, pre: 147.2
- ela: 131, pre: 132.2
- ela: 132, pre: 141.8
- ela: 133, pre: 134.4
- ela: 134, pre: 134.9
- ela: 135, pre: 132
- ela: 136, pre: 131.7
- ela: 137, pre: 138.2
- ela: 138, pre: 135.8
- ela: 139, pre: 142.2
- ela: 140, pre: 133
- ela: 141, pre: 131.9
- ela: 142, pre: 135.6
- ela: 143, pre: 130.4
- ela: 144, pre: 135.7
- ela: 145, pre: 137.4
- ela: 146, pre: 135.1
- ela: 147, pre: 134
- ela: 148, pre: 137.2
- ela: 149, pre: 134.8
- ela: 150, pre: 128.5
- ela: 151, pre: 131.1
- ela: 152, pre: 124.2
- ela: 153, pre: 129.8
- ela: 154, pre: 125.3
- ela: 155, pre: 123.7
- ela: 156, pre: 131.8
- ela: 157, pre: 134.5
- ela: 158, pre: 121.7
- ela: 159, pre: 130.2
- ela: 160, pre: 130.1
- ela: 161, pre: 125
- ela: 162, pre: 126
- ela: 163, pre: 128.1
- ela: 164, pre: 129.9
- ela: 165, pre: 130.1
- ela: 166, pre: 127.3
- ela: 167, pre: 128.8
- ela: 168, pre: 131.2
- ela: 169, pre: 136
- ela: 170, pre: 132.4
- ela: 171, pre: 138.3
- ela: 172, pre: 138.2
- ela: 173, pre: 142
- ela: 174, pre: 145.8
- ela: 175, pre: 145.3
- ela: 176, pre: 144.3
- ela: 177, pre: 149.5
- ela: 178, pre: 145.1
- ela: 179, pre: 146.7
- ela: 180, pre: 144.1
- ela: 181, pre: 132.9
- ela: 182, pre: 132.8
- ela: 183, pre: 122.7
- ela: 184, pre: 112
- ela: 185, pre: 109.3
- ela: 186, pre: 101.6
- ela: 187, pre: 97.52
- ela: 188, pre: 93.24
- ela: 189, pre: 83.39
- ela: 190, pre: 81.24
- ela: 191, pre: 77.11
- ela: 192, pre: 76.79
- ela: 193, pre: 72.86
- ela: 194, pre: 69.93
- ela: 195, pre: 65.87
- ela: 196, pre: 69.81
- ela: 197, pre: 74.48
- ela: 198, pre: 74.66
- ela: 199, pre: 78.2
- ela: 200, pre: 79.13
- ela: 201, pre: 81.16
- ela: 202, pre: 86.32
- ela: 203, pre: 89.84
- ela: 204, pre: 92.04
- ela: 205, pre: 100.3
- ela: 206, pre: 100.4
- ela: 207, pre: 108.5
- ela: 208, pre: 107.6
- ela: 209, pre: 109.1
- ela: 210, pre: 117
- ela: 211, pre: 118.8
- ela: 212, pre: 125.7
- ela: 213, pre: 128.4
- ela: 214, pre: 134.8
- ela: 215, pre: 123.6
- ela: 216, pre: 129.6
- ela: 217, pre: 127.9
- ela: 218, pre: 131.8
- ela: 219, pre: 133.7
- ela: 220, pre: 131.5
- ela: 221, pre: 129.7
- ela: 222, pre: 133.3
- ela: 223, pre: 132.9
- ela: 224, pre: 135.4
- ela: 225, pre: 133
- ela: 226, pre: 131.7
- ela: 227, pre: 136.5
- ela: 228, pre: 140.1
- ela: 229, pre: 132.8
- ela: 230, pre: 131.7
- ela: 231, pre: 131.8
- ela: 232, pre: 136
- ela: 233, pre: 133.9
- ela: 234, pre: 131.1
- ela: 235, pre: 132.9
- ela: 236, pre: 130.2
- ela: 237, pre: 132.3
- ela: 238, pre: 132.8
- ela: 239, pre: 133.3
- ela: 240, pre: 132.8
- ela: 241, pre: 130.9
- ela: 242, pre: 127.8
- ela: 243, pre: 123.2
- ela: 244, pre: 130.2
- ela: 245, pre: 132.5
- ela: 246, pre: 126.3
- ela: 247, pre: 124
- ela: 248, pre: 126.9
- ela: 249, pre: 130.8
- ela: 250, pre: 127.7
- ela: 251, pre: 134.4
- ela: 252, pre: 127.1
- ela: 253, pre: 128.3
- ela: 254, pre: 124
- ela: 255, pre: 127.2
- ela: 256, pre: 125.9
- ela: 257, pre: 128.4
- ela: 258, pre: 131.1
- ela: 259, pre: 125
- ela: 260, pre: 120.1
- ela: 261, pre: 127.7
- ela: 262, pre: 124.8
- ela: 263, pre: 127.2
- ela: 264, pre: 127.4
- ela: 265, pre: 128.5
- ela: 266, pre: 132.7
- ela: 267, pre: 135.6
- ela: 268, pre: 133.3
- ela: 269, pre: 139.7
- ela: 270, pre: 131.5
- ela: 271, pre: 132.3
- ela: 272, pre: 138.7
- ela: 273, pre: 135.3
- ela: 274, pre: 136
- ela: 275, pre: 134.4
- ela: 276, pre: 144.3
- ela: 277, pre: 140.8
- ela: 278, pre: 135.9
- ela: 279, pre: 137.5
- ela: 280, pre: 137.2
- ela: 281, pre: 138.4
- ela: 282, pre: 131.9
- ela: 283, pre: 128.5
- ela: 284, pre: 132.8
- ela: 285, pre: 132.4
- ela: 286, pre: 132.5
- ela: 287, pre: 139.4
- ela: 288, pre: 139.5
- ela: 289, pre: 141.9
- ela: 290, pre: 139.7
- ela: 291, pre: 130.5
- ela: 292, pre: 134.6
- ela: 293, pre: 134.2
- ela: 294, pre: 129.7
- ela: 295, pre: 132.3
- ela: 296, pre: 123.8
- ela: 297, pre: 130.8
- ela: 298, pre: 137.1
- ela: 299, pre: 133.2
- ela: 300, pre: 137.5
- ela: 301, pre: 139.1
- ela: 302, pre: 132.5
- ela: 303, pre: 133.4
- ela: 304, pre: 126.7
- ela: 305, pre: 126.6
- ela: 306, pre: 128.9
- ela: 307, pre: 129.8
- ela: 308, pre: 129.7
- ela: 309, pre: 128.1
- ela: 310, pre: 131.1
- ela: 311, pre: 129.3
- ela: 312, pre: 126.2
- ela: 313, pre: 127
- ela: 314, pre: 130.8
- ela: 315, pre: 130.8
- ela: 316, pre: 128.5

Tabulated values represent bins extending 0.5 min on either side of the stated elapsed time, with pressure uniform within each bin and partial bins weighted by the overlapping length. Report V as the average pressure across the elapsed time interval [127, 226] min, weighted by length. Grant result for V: 121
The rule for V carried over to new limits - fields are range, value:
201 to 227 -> 119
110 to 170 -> 141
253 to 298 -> 133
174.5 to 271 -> 120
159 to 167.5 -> 128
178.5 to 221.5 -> 105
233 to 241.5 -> 132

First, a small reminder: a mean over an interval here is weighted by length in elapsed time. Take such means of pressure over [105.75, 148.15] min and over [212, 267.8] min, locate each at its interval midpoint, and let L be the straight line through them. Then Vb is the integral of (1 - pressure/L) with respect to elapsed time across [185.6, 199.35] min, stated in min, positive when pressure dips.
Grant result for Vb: 5.8 min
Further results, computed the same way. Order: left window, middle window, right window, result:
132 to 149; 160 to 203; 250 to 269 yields 6.8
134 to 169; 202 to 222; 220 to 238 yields 2.3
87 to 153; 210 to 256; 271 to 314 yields 2.2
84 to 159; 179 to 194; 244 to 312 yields 3.7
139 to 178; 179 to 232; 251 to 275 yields 8.7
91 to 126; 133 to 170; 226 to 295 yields 3.5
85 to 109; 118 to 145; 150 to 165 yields -2.4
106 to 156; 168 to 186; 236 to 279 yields 0.7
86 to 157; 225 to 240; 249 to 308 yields 0.2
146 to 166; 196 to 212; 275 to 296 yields 4.5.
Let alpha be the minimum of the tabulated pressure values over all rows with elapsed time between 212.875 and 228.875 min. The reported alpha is 123.6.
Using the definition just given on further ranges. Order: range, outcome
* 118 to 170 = 121.7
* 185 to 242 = 65.87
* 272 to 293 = 128.5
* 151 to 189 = 83.39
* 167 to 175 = 128.8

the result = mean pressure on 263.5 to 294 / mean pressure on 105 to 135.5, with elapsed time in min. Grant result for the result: 0.87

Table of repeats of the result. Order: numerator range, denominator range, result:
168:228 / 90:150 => 0.79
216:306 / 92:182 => 0.94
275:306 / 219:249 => 1.02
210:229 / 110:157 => 0.90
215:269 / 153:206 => 1.15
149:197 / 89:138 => 0.82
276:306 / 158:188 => 1.03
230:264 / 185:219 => 1.32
